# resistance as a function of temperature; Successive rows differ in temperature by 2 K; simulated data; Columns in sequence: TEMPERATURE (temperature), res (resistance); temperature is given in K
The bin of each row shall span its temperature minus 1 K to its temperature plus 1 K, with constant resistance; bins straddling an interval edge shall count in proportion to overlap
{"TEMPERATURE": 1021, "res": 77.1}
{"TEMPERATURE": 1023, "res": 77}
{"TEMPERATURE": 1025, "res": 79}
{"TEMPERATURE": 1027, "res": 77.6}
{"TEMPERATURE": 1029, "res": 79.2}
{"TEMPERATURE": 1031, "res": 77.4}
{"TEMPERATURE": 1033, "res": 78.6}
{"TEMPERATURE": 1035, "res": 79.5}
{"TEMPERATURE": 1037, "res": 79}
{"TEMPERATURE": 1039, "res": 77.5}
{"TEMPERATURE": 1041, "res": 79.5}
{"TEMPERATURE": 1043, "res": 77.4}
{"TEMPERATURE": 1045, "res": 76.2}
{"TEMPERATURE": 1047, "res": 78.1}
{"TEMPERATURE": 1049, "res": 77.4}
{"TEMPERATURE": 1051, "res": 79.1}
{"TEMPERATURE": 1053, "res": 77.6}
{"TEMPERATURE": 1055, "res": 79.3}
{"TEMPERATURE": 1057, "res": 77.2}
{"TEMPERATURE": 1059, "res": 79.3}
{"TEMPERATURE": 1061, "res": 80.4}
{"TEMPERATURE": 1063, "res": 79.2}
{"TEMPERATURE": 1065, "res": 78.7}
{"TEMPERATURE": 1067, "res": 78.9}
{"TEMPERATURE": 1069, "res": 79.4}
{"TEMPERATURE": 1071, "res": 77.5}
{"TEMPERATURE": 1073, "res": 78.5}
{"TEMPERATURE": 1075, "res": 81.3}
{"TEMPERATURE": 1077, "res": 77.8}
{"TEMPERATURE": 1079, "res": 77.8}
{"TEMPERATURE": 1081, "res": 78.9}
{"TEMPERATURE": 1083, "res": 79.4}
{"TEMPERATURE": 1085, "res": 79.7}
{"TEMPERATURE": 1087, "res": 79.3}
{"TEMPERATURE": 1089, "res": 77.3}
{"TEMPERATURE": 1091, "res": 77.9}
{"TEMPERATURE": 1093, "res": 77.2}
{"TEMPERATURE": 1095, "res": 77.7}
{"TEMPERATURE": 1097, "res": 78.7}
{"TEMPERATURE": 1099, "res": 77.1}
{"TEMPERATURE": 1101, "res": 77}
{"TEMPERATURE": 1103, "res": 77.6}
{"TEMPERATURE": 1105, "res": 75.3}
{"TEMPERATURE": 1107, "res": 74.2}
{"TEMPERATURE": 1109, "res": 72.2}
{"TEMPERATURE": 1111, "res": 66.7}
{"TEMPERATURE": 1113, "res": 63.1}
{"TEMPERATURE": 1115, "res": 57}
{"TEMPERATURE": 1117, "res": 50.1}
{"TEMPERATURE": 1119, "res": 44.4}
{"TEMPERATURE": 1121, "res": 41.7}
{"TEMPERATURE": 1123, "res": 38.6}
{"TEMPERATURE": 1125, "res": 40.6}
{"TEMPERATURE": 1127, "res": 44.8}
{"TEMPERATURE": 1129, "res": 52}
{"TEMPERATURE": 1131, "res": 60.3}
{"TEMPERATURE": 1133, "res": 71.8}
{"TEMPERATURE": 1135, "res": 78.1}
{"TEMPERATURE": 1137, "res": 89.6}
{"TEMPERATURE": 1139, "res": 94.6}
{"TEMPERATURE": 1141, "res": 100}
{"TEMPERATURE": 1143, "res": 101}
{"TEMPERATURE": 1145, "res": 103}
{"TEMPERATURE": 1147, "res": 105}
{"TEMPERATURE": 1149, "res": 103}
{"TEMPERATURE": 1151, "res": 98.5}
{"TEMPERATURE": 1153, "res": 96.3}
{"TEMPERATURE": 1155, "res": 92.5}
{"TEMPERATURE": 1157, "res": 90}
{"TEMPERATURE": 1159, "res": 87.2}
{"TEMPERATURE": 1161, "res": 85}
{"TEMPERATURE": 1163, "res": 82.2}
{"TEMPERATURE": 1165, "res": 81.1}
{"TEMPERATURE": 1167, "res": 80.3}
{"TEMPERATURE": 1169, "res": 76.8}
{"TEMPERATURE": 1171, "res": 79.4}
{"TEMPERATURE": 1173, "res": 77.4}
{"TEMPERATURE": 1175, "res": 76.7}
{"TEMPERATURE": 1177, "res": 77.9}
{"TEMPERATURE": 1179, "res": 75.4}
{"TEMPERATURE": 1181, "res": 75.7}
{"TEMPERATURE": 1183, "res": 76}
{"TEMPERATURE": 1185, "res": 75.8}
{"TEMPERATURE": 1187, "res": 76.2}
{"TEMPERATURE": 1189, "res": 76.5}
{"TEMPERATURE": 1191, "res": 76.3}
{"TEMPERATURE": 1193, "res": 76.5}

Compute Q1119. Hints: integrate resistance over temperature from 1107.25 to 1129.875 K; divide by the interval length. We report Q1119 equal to 52.7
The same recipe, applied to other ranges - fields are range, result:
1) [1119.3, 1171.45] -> 79.3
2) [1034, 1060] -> 78.2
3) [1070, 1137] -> 68.8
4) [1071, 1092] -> 78.7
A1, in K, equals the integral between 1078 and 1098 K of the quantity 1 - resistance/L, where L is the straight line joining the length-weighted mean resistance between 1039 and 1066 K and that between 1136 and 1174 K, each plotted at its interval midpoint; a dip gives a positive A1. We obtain 1.0 K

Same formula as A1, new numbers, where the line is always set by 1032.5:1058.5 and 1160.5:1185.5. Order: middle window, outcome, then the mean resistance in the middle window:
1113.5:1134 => 7.3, 50.4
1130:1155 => -4.3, 91.8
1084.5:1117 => 2.0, 73.4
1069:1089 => -0.2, 78.9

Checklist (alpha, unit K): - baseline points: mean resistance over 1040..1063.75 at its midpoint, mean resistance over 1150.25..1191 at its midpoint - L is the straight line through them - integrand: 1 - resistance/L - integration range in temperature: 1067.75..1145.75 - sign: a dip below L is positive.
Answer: 7.2 K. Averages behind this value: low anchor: 78.4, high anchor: 81.6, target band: 72.5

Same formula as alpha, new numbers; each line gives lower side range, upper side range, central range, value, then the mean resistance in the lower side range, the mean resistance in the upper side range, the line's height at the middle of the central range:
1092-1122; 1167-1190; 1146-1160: -4.3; 67.3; 76.9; 73.5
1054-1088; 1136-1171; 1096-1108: 1.0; 79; 91.8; 83.8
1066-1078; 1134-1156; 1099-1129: 9.9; 78.9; 96.5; 89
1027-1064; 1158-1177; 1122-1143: 3.0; 78.4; 80.5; 79.9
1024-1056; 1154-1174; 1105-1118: 2.6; 78.3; 83.2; 81.1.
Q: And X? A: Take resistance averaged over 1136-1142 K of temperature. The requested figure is 94.7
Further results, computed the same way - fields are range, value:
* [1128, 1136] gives 65.5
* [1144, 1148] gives 104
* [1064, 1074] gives 78.6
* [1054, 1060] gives 78.6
